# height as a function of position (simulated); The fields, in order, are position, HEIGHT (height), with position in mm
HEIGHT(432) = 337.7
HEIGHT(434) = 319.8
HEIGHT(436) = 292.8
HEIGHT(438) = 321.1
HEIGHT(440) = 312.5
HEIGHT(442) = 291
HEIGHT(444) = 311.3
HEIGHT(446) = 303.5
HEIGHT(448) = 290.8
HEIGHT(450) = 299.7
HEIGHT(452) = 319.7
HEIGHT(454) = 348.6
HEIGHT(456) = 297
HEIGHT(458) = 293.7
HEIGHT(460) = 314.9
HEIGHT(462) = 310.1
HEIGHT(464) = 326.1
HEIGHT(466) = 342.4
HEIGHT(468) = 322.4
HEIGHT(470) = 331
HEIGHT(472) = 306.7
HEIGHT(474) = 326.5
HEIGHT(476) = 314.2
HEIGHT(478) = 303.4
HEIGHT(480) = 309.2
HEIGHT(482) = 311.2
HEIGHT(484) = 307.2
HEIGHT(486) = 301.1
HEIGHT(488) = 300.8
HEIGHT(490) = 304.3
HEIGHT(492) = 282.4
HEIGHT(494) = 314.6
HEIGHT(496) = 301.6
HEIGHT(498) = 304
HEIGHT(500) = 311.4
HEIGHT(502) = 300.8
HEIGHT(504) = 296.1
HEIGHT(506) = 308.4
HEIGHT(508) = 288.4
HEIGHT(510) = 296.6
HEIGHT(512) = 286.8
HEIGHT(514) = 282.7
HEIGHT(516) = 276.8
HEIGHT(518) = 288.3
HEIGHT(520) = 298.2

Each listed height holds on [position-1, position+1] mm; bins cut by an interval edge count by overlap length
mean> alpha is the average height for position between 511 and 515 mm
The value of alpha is 285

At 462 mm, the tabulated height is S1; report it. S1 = 310.1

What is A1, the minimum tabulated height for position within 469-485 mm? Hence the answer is 303.4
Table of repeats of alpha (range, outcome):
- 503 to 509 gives 298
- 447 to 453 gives 303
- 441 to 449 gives 299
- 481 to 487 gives 306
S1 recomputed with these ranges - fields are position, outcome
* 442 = 291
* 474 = 326.5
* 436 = 292.8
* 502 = 300.8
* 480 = 309.2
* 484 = 307.2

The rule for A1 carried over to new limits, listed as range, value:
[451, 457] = 297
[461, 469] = 310.1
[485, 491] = 300.8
